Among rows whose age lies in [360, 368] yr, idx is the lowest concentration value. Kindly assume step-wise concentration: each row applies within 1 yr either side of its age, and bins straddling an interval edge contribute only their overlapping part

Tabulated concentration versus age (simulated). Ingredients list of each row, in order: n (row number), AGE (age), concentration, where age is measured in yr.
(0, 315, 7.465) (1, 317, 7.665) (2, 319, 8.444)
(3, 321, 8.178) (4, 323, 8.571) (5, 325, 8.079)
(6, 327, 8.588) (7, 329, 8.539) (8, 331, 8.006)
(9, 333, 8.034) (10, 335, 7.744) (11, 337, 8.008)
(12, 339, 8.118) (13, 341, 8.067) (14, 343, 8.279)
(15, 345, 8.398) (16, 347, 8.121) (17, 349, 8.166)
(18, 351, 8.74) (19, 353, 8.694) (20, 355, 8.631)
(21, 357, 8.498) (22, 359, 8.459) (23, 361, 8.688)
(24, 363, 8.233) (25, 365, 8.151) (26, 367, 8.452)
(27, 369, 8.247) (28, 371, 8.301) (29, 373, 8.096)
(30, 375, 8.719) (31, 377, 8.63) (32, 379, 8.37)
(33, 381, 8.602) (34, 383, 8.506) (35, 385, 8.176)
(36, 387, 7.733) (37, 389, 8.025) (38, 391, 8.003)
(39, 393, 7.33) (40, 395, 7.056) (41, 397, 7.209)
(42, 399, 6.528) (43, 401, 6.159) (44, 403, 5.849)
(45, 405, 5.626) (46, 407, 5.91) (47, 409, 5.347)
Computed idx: 8.151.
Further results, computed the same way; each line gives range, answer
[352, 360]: 8.459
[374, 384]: 8.37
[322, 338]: 7.744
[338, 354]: 8.067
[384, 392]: 7.733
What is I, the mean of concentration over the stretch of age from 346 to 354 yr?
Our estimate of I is 8.43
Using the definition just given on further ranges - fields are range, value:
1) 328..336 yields 8.08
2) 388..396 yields 7.6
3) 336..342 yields 8.06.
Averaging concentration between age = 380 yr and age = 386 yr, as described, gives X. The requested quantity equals 8.43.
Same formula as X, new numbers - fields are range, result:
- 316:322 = 8.1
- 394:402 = 6.74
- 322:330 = 8.44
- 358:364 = 8.46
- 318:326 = 8.32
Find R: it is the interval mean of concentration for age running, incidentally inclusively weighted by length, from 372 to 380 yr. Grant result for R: 8.45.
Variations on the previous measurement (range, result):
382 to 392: 8.09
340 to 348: 8.22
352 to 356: 8.66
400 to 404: 6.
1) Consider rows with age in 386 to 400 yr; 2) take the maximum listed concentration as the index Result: 8.025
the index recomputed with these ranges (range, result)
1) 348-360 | 8.74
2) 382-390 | 8.506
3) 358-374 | 8.688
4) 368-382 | 8.719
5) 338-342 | 8.118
